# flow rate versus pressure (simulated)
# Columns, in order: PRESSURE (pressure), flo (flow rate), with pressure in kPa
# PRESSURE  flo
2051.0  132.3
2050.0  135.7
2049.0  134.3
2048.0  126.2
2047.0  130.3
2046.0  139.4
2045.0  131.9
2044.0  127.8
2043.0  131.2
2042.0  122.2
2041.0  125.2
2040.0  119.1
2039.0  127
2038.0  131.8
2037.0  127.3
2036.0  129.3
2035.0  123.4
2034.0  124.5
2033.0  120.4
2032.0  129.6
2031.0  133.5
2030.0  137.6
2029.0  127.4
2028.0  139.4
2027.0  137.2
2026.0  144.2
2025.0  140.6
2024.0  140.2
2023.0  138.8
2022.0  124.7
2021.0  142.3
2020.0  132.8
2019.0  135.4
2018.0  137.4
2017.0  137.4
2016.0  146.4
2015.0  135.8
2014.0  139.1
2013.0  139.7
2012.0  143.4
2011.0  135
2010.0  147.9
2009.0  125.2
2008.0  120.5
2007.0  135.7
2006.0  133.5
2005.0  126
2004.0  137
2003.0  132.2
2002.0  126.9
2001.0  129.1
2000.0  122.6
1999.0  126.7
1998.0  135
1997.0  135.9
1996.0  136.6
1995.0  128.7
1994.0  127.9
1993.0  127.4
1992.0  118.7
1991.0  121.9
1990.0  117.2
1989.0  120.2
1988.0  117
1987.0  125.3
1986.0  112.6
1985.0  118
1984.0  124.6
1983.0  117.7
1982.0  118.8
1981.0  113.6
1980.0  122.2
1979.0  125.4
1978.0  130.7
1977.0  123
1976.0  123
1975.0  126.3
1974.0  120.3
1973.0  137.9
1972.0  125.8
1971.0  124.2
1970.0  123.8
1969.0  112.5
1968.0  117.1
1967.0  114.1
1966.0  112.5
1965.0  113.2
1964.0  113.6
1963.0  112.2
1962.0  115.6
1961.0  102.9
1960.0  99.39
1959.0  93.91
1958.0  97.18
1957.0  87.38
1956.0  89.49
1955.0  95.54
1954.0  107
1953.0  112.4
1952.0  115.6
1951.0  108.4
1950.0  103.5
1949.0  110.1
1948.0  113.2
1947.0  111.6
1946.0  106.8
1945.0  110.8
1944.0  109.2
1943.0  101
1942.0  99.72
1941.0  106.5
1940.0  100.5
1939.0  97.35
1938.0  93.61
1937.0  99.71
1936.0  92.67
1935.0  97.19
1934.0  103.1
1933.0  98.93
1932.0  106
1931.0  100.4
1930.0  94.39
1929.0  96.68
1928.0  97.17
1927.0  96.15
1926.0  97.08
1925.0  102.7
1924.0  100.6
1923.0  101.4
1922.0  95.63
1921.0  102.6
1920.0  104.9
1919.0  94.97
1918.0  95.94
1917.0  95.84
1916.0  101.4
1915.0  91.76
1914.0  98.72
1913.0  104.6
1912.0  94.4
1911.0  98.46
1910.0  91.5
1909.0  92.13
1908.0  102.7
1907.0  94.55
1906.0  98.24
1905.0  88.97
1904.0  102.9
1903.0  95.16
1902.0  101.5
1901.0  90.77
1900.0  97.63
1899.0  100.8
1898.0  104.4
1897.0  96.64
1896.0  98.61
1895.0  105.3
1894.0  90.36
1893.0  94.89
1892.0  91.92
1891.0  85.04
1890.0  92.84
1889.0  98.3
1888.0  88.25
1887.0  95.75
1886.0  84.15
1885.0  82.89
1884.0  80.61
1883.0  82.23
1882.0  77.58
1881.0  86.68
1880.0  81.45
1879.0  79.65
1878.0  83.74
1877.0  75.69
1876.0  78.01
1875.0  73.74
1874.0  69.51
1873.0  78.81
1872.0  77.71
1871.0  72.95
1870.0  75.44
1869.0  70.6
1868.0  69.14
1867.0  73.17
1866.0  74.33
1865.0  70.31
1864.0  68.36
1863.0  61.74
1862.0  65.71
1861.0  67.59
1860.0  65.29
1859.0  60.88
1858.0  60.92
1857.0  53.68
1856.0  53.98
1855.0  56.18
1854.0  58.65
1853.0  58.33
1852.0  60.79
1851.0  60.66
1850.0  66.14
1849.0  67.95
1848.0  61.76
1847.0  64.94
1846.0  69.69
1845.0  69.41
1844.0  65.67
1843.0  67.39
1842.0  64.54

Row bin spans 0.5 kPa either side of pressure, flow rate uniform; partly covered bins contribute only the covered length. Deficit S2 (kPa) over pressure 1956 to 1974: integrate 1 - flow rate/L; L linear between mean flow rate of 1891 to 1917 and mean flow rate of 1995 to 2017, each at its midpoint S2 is 1.1 kPa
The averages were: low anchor 96.9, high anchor 134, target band 112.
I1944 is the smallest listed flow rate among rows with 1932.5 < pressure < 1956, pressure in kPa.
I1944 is 89.49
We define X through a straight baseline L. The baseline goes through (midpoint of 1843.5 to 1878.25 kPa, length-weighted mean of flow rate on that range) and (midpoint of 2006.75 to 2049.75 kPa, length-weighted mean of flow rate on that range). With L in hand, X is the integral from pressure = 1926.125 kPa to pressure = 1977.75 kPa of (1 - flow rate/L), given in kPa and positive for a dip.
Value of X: -2.1 kPa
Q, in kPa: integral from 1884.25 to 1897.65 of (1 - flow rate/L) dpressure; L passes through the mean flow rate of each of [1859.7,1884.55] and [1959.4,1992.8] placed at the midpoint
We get -1.6 kPa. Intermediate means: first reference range 74.5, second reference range 119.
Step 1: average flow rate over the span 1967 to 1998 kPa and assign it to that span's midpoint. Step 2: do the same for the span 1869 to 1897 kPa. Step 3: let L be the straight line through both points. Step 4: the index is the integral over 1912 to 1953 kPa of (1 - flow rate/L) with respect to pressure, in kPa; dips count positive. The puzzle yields 0.9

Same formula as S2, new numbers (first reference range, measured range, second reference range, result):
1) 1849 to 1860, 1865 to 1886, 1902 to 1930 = -1.3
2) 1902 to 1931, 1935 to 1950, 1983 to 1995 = 0.4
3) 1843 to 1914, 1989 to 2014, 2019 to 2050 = -2.0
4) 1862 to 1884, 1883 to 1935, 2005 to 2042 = -4.4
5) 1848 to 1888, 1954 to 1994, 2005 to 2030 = 0.7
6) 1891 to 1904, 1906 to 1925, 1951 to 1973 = 0.5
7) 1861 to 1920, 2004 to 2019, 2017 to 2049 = -1.3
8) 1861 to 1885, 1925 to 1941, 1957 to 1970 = -0.2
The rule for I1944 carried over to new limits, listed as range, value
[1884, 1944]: 80.61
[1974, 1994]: 112.6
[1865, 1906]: 69.14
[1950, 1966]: 87.38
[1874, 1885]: 69.51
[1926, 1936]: 92.67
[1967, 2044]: 112.5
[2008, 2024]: 120.5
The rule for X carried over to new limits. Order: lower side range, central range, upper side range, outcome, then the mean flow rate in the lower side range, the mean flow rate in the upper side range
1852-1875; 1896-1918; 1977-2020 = -2.75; 66.5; 129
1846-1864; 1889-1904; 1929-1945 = -2.79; 61.9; 100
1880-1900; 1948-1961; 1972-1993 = 1.21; 91.3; 122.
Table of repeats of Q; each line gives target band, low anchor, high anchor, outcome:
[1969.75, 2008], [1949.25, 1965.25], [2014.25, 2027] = -1.5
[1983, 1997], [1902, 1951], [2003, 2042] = -0.1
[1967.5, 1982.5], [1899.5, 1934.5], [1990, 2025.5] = -0.3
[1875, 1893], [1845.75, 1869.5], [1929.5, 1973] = -2.1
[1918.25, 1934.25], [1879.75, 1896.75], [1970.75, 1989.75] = 0.6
